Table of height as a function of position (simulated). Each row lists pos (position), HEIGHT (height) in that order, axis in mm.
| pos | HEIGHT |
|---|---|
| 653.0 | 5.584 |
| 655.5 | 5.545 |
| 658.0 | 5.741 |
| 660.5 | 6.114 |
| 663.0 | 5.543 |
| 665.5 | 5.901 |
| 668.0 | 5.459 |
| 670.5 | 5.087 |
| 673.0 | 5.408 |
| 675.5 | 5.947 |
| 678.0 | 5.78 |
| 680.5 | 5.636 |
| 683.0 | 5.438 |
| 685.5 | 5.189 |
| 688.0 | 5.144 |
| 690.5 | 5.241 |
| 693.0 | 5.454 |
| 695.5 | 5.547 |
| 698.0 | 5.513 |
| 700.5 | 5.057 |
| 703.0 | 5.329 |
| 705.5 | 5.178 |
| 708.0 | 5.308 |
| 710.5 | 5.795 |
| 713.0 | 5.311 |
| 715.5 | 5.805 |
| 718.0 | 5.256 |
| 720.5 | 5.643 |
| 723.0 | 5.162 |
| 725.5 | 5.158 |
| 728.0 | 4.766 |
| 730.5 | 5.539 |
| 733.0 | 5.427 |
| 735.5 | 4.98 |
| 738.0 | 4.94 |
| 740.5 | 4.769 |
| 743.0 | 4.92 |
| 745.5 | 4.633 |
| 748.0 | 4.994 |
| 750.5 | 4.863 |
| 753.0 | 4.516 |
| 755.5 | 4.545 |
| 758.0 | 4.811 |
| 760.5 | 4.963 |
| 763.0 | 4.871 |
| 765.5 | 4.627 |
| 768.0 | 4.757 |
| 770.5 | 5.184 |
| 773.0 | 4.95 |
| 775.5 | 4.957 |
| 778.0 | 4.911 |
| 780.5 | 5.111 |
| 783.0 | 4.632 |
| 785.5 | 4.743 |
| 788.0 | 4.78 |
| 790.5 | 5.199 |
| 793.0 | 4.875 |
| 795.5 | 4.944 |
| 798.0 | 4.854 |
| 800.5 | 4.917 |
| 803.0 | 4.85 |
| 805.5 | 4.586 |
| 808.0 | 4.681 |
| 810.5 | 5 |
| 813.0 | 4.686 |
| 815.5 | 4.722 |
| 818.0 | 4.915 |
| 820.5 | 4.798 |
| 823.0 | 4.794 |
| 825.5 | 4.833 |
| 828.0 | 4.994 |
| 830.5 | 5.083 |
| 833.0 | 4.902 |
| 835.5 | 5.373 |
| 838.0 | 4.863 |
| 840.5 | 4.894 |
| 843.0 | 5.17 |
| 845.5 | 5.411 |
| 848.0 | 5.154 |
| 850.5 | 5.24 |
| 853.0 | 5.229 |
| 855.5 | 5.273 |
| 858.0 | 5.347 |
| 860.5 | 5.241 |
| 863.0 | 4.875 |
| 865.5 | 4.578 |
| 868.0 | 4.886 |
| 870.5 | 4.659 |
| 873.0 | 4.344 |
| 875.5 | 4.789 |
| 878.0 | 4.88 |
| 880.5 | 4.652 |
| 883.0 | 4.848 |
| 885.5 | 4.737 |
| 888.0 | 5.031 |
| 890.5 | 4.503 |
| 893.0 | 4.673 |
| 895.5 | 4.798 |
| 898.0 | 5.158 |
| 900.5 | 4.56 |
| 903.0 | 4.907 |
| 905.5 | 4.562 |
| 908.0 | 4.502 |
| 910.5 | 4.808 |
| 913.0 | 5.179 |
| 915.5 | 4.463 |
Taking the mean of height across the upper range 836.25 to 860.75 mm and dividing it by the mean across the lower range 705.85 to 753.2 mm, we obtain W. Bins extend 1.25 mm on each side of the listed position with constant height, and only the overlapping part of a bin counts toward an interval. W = 1.00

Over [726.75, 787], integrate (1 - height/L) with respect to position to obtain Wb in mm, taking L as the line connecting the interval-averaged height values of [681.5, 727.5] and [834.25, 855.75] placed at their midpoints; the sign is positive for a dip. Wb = 4.5 mm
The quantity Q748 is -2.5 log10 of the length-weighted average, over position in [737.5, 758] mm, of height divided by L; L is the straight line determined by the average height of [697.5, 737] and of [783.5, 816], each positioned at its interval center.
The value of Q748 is 0.08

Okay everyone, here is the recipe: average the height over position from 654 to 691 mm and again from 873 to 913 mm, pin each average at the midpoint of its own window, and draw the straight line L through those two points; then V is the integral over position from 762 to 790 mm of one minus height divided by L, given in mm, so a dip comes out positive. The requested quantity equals 1.65 mm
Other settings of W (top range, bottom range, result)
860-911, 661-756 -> 0.90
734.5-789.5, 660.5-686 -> 0.87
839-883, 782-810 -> 1.03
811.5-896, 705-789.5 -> 0.98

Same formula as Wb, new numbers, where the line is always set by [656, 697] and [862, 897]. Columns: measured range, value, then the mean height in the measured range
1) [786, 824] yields 1.4 mm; 4.84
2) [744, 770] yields 2.2 mm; 4.77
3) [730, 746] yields 0.8 mm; 5.02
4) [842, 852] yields -0.8 mm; 5.25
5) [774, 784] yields 0.4 mm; 4.91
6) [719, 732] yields 0.2 mm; 5.26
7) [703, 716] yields -0.1 mm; 5.45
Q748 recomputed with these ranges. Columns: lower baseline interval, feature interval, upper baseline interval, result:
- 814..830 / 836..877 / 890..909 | -0.047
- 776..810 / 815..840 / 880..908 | -0.024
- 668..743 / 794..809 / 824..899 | 0.063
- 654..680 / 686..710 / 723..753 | 0.008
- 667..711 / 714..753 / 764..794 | 0.011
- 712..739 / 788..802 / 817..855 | 0.042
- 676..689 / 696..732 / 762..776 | -0.018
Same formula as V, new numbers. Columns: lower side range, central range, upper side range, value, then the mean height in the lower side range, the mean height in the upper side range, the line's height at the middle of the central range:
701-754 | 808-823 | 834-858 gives 1.1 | 5.16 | 5.18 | 5.18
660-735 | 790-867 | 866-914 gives -0.1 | 5.43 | 4.76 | 4.97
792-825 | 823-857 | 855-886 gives -1.9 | 4.82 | 4.85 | 4.83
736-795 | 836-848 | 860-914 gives -0.8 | 4.85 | 4.77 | 4.8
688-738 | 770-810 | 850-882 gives 1.8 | 5.33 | 4.91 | 5.12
